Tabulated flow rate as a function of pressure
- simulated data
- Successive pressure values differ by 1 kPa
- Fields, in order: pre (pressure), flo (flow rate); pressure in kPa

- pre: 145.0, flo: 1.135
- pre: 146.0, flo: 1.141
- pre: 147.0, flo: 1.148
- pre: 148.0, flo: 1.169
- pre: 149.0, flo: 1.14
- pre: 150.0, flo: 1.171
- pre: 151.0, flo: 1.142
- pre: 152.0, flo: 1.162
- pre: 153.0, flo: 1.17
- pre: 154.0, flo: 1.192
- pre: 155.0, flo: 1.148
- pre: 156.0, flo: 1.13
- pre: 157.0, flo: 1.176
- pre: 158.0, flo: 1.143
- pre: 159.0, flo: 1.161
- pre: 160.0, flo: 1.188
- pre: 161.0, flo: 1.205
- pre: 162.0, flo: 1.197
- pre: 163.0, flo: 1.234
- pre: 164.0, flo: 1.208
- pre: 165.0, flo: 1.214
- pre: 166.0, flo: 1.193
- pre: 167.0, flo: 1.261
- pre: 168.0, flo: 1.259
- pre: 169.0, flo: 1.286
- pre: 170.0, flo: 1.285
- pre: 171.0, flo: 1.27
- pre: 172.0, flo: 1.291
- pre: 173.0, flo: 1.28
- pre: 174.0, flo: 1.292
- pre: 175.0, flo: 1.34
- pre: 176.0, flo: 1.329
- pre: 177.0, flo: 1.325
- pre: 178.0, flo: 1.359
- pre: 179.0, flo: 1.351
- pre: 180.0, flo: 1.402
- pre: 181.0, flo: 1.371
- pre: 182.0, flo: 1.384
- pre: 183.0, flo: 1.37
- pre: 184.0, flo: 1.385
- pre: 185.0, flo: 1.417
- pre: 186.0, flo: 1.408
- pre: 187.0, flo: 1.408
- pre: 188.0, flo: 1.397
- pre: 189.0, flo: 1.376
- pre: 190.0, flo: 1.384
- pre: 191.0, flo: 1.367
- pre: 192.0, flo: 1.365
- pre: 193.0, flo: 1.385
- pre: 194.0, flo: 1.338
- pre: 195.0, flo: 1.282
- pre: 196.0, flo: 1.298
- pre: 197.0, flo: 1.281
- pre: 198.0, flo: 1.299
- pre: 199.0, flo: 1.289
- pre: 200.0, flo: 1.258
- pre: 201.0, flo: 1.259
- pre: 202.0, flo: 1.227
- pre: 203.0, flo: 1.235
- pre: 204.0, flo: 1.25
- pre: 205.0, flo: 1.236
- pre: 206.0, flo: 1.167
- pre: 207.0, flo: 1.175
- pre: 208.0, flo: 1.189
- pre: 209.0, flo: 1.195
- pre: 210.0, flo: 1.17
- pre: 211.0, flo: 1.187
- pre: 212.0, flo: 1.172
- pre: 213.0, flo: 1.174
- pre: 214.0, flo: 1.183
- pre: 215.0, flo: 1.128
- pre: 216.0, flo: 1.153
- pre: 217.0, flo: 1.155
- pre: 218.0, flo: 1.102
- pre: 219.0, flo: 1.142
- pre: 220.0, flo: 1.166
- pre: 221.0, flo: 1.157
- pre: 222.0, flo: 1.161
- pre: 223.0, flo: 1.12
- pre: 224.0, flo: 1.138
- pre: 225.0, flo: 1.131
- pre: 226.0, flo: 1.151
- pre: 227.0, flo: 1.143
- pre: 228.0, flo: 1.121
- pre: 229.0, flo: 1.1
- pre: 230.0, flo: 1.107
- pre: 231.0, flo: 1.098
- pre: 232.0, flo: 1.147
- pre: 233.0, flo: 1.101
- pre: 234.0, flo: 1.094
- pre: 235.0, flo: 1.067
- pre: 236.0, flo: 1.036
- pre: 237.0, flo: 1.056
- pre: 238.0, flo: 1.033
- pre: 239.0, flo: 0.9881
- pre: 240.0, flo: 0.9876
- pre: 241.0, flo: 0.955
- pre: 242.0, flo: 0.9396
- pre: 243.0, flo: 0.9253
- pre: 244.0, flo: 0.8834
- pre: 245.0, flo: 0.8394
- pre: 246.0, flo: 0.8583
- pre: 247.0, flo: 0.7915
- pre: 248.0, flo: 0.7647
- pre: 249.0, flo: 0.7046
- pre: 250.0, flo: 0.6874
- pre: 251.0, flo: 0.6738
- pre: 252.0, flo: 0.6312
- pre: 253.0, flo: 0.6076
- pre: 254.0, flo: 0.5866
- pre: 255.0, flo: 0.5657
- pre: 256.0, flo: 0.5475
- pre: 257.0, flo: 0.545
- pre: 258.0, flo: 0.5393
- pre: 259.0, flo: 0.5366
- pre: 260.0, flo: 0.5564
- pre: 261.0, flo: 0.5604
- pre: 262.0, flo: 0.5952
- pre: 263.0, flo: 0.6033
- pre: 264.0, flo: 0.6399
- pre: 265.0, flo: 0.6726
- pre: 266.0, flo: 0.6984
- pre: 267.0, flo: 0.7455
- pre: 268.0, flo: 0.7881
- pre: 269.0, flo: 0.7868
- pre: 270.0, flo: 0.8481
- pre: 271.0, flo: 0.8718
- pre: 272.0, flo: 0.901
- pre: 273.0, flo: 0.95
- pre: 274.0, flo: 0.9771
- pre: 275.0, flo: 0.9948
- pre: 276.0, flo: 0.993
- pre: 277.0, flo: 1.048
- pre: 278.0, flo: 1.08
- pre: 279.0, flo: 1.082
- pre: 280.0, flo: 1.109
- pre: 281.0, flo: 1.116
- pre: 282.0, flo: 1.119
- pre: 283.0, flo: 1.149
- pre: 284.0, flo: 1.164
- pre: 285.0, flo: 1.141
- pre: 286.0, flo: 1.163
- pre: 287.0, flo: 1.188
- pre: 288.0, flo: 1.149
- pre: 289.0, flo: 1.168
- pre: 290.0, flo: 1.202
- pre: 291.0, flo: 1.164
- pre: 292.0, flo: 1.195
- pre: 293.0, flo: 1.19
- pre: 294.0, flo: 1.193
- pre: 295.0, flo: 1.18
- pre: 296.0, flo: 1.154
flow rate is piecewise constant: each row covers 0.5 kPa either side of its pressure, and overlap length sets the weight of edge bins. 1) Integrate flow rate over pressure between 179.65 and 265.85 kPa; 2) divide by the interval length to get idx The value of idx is 1.06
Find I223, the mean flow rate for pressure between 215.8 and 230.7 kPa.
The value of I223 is 1.14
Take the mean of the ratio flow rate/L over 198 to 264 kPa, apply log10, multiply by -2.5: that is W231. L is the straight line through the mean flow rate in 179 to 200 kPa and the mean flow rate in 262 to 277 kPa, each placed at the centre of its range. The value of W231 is 0.114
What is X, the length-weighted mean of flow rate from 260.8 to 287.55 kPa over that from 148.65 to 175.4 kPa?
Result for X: 0.77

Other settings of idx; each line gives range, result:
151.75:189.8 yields 1.28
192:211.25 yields 1.25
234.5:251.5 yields 0.894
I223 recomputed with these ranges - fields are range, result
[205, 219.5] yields 1.17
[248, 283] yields 0.781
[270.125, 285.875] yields 1.04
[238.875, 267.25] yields 0.707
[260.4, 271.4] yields 0.707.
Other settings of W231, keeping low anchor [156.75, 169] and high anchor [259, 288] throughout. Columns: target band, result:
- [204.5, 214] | -0.10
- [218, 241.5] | -0.07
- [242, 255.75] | 0.31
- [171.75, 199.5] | -0.18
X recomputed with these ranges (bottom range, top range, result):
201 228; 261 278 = 0.70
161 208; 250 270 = 0.49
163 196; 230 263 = 0.61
